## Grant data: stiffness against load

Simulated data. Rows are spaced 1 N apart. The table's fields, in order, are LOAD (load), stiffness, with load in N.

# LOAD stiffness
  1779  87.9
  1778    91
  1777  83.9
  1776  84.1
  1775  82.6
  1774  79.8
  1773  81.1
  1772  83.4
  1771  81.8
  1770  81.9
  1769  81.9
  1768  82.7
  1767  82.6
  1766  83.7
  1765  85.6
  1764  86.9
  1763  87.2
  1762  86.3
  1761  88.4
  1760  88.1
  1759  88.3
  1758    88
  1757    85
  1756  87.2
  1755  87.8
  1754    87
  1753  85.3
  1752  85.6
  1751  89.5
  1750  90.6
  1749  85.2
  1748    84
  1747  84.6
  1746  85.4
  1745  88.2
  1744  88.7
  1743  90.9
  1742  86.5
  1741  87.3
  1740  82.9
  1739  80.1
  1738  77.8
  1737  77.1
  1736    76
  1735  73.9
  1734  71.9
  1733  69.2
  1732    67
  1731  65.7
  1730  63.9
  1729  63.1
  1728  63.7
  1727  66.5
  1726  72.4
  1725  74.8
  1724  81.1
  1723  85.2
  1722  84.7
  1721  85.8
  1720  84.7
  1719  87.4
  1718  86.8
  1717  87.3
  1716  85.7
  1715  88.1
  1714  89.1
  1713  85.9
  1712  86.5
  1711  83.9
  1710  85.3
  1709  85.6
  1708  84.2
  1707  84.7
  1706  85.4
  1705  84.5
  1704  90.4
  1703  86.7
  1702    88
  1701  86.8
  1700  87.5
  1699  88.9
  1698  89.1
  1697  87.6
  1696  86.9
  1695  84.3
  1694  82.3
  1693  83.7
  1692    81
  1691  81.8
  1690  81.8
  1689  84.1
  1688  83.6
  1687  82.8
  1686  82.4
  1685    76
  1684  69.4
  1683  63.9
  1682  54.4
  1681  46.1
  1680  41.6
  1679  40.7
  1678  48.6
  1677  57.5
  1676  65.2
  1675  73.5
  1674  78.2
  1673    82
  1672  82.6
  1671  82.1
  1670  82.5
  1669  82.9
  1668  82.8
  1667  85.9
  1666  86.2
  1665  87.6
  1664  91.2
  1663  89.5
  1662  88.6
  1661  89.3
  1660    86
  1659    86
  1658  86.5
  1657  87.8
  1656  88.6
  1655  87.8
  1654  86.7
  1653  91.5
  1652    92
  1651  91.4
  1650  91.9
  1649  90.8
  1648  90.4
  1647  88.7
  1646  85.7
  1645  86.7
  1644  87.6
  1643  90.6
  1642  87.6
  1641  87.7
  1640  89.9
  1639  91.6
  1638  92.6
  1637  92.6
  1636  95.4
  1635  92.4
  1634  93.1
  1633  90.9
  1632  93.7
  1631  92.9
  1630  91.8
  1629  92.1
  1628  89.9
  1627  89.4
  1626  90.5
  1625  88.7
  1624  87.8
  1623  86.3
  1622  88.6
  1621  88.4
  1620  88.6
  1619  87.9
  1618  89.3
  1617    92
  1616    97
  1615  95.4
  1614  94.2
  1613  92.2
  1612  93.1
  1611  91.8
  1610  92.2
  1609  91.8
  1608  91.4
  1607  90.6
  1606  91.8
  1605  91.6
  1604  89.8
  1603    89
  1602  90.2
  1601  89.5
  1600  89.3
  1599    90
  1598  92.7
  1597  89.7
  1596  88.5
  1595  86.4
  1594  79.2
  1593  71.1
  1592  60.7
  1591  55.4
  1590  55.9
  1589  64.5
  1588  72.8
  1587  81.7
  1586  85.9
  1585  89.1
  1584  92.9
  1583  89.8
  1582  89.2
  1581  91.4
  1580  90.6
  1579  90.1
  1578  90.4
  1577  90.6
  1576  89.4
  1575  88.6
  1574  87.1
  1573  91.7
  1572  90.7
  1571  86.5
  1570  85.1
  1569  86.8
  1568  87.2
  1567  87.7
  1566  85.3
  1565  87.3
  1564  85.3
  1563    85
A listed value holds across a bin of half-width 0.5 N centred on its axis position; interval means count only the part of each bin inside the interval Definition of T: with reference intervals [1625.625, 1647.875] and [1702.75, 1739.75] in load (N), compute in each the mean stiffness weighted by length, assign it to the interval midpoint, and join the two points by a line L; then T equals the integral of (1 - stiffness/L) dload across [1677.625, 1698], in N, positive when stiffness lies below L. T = 2.72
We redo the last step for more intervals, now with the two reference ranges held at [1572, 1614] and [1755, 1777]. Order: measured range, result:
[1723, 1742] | 2.5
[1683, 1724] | 0.3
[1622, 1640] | -1.1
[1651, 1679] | 1.1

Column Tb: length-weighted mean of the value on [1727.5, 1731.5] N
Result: 64.1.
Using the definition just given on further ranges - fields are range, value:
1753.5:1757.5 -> 86.8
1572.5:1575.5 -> 89.1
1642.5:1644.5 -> 89.1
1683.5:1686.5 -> 75.9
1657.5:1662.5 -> 87.3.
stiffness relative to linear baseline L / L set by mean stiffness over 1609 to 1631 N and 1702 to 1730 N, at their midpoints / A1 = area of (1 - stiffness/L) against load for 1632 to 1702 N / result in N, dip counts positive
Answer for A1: 3.3 N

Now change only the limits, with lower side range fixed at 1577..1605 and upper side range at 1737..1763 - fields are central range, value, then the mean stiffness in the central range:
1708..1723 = -0.1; 86.1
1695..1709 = -0.2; 86.8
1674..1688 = 3.6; 63.1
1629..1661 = -2.1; 90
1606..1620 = -1.4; 92.1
